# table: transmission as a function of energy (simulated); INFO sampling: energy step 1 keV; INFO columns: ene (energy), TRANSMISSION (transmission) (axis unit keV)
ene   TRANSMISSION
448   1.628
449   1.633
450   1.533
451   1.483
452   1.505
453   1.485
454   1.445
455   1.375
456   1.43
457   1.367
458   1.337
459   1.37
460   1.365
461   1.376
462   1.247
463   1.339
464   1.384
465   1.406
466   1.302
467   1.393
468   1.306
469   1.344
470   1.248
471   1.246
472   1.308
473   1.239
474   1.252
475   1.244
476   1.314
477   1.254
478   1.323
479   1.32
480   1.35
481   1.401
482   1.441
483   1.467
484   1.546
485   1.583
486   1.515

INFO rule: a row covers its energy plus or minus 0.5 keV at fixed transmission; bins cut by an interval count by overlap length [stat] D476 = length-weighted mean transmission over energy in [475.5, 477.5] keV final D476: 1.28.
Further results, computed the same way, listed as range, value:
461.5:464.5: 1.32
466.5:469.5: 1.35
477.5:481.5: 1.35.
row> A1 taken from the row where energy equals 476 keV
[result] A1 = 1.314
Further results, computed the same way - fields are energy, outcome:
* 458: 1.337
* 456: 1.43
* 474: 1.252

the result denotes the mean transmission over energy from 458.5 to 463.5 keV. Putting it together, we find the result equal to 1.34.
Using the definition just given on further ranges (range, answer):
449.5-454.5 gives 1.49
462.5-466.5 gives 1.36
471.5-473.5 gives 1.27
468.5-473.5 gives 1.28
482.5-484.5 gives 1.51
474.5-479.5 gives 1.29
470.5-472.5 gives 1.28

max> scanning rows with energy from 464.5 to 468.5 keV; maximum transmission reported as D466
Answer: 1.406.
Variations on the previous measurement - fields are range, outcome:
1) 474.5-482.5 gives 1.441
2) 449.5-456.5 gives 1.533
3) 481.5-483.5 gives 1.467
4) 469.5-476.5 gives 1.314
